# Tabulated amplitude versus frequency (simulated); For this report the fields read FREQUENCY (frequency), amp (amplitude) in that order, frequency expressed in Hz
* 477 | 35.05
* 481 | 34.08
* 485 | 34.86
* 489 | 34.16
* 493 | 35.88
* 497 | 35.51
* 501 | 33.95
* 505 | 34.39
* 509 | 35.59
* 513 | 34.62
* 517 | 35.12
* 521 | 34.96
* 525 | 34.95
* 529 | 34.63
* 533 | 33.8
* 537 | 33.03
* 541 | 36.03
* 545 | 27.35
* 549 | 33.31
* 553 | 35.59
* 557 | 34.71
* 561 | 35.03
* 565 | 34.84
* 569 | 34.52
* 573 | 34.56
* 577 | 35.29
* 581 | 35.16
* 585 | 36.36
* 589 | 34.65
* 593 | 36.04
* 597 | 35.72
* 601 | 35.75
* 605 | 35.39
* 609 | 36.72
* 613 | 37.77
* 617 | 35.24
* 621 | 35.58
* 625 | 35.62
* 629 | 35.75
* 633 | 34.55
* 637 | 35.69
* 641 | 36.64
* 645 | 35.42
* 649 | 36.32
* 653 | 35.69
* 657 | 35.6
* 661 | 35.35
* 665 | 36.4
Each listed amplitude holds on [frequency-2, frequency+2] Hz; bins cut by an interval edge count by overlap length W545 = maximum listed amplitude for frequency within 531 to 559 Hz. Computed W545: 36.03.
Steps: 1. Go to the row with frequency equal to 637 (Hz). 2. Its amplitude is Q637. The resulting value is 35.69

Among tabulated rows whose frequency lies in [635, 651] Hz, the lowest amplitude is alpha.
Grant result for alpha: 35.42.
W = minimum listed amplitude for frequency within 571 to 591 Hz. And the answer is 34.56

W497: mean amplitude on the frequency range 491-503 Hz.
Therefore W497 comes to 35.1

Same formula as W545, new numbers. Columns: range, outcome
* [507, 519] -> 35.59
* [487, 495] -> 35.88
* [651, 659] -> 35.69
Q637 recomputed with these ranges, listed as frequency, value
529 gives 34.63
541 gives 36.03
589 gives 34.65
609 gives 36.72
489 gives 34.16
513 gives 34.62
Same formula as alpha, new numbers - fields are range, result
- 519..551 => 27.35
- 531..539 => 33.03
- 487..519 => 33.95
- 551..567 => 34.71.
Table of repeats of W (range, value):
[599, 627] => 35.24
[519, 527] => 34.95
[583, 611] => 34.65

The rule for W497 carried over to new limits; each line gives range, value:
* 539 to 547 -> 31.7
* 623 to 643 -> 35.6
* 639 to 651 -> 36.1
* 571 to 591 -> 35.2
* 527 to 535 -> 34.2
